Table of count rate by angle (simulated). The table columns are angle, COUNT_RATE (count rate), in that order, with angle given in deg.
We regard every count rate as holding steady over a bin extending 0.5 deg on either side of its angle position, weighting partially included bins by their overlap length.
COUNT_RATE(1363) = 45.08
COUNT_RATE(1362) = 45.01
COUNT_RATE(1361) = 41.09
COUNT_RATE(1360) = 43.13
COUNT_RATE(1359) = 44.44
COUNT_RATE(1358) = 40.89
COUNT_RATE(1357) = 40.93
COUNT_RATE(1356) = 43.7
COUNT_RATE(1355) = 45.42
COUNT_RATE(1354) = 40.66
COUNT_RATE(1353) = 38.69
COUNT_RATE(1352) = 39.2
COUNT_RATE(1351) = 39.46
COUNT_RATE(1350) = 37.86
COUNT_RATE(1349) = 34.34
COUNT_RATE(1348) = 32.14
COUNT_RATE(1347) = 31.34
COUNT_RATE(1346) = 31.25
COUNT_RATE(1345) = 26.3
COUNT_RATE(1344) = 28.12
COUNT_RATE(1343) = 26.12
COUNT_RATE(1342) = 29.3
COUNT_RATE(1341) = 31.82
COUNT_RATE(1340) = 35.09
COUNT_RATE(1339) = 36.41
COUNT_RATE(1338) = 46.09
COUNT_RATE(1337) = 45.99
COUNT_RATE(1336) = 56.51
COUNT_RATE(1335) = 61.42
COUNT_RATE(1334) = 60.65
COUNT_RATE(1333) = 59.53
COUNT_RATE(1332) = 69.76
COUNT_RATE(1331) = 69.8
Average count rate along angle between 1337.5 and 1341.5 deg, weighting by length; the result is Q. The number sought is 37.4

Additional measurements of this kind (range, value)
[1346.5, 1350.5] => 33.9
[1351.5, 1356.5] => 41.5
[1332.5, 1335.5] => 60.5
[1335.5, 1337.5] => 51.2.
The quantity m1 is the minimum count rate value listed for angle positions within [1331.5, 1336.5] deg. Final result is 56.51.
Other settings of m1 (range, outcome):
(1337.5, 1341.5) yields 31.82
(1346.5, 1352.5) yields 31.34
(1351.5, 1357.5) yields 38.69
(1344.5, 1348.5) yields 26.3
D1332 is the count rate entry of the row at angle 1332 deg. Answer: 69.76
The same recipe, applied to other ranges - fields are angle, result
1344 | 28.12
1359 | 44.44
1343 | 26.12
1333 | 59.53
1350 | 37.86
